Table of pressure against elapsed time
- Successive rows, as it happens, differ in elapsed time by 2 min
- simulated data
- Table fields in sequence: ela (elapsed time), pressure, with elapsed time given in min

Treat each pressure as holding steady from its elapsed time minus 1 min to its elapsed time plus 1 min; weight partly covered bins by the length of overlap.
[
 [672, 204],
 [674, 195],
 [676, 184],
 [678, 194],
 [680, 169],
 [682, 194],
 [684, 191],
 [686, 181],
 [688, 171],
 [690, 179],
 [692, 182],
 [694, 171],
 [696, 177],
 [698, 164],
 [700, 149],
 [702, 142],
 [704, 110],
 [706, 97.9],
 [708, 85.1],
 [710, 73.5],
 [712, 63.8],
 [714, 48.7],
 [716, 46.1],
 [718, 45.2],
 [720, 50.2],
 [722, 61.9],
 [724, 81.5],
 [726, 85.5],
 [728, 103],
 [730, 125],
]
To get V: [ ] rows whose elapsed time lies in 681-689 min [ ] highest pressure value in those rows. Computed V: 194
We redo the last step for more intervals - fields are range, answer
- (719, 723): 61.9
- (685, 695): 182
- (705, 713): 97.9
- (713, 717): 48.7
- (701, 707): 142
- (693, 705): 177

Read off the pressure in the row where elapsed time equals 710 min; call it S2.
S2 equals 73.5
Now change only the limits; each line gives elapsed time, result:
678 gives 194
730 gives 125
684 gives 191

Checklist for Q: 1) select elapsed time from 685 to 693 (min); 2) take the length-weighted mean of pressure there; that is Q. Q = 178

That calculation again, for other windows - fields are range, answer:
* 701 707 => 117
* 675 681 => 182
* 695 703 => 158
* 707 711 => 79.3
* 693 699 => 171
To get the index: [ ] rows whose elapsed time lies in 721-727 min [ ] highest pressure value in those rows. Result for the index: 85.5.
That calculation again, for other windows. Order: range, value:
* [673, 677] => 195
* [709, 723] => 73.5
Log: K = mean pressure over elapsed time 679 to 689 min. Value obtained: 181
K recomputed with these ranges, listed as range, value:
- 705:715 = 73.8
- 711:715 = 56.2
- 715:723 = 50.9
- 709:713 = 68.7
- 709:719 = 55.5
